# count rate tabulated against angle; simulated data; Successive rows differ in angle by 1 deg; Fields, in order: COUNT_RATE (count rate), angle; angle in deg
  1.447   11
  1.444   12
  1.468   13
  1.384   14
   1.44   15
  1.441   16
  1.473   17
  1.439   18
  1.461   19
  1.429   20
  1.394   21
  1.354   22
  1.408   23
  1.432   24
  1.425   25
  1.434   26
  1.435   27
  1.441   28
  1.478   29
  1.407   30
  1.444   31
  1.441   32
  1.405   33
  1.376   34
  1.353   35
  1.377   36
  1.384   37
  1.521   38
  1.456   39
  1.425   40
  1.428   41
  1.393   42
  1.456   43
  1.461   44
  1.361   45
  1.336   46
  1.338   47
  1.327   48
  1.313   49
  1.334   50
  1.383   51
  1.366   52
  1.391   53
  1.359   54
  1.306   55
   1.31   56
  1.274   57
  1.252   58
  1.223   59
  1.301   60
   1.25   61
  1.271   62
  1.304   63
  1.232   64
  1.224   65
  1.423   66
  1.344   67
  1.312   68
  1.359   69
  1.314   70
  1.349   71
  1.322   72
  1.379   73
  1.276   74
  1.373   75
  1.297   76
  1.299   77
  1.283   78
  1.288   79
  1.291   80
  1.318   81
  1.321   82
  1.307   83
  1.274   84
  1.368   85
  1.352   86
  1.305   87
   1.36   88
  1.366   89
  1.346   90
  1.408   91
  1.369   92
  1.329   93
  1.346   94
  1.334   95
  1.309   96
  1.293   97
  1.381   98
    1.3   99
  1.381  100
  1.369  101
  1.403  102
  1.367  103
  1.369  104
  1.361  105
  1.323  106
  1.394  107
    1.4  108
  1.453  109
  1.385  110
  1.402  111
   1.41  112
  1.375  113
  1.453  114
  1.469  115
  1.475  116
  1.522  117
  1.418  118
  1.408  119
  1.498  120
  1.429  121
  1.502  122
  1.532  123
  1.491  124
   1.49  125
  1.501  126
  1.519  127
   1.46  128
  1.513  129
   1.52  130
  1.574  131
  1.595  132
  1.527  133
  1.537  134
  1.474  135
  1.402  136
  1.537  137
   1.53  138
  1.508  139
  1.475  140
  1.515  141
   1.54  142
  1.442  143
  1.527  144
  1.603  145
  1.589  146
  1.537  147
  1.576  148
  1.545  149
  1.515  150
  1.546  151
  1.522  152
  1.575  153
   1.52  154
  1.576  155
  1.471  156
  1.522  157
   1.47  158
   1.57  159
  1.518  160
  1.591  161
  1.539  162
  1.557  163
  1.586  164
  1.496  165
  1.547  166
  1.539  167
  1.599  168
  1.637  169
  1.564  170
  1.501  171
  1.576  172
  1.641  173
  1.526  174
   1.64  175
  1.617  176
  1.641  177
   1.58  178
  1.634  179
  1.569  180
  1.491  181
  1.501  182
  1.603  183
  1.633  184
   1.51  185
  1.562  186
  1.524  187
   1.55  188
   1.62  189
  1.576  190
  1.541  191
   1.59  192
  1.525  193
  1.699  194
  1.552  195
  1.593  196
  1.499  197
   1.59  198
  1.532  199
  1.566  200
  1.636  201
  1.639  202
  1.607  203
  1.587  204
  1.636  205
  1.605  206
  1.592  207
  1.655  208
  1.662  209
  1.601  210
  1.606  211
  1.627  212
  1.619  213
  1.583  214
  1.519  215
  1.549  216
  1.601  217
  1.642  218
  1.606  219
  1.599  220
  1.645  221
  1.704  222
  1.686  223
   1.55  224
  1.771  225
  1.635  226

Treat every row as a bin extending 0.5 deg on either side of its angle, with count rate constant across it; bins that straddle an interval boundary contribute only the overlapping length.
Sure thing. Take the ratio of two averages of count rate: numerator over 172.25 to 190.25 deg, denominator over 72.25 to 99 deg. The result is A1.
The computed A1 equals 1.19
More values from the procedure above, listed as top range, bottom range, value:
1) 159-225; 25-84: 1.17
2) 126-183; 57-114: 1.16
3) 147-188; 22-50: 1.11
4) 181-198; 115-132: 1.05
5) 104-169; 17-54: 1.07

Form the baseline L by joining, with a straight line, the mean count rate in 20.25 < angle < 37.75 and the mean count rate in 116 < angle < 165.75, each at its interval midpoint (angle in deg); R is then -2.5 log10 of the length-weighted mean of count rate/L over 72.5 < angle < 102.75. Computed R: 0.10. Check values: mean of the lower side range 1.41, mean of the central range 1.33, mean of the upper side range 1.52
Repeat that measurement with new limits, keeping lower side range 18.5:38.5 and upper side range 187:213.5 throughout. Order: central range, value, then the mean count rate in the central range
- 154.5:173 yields 0.01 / 1.55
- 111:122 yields 0.05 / 1.45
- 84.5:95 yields 0.10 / 1.35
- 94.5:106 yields 0.11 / 1.35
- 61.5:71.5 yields 0.11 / 1.31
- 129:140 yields 0.01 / 1.52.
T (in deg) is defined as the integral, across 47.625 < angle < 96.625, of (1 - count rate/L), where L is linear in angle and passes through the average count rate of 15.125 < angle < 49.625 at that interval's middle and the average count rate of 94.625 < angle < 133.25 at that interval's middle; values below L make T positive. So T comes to 3.5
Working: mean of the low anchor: 1.41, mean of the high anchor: 1.43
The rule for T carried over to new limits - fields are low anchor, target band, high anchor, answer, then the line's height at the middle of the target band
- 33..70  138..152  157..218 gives -0.23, 1.51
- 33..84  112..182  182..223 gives -1.48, 1.5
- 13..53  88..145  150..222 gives 2.37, 1.5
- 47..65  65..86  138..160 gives 0.44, 1.35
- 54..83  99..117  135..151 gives 0.25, 1.42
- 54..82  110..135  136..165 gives -0.46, 1.46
